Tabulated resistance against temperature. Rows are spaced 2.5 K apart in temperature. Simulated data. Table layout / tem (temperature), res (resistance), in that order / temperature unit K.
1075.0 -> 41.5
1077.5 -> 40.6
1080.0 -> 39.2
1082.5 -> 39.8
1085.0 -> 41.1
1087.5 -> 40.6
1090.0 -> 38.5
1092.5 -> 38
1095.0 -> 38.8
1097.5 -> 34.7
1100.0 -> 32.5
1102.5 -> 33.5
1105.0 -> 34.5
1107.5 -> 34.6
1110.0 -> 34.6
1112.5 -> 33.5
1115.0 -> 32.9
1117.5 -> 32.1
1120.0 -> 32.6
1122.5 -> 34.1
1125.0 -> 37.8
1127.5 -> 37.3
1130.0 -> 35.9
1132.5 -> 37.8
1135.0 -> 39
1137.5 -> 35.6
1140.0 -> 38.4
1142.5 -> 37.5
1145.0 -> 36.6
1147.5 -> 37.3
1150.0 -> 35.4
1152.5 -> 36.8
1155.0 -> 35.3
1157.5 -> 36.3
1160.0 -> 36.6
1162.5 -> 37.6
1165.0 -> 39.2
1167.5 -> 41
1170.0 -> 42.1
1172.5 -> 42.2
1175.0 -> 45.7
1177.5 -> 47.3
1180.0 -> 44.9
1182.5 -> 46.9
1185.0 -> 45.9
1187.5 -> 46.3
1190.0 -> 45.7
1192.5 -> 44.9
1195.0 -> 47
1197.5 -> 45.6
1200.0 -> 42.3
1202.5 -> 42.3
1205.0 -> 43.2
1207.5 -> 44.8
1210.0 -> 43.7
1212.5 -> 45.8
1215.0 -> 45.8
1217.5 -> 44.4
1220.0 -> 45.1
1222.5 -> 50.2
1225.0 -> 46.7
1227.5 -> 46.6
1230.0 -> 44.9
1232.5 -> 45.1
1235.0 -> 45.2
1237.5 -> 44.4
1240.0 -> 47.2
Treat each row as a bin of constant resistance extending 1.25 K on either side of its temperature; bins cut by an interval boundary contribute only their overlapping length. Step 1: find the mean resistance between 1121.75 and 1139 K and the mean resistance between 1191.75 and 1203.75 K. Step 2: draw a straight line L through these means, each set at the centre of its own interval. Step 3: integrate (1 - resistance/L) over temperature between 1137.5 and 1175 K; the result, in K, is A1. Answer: 1.5 K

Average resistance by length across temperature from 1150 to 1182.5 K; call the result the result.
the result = 40.5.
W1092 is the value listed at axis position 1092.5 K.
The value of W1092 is 38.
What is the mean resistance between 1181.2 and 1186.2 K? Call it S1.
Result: 46.4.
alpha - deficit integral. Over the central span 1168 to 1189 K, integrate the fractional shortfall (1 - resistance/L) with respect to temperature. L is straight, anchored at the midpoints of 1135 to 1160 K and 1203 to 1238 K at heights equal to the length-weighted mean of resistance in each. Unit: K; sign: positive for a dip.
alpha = -2.4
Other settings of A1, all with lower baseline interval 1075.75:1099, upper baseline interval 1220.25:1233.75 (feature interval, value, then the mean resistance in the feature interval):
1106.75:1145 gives 5.1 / 35.6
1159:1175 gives 1.1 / 40.3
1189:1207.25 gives 0.2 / 44.4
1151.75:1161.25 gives 1.5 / 36.2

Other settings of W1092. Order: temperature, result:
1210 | 43.7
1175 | 45.7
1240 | 47.2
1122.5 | 34.1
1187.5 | 46.3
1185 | 45.9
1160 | 36.6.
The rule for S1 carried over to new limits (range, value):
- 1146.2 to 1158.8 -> 36.2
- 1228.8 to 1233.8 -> 45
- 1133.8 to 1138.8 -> 37.3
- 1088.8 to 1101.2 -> 36.5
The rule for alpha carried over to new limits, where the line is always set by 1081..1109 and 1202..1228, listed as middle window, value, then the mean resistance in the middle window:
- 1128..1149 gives 1.45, 37.2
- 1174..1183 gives -0.70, 46.2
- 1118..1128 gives 1.00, 35.1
